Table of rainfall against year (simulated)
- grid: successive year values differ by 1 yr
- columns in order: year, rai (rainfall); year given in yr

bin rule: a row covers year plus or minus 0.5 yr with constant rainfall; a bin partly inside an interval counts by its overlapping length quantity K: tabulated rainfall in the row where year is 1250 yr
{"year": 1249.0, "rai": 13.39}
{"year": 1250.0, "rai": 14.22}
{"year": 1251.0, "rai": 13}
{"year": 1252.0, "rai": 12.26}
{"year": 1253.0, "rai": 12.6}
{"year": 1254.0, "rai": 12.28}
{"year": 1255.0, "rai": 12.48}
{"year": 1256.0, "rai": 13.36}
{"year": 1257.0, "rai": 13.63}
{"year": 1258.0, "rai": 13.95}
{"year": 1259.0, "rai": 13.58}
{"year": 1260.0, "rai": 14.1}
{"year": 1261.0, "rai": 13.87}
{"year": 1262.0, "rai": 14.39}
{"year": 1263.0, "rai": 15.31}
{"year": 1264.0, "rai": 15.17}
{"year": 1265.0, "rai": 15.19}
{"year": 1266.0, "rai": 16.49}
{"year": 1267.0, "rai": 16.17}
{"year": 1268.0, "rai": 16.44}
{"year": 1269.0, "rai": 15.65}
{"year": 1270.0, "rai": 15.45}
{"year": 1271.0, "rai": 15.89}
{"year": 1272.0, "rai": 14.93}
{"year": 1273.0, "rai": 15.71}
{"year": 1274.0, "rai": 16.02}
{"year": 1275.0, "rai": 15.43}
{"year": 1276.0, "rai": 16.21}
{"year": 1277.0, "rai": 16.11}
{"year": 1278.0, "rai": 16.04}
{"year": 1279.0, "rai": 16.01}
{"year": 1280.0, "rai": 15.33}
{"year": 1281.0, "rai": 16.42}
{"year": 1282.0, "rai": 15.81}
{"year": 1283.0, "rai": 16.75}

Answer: 14.22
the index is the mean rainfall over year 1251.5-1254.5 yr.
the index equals 12.4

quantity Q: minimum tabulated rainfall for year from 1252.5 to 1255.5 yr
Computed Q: 12.28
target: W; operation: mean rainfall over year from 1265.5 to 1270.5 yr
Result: 16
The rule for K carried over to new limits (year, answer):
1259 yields 13.58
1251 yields 13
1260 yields 14.1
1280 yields 15.33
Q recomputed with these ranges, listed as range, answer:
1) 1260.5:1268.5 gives 13.87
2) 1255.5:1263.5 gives 13.36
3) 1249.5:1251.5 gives 13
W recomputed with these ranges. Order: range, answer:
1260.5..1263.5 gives 14.5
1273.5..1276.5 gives 15.9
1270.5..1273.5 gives 15.5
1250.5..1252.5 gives 12.6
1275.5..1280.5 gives 15.9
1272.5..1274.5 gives 15.9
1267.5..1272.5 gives 15.7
